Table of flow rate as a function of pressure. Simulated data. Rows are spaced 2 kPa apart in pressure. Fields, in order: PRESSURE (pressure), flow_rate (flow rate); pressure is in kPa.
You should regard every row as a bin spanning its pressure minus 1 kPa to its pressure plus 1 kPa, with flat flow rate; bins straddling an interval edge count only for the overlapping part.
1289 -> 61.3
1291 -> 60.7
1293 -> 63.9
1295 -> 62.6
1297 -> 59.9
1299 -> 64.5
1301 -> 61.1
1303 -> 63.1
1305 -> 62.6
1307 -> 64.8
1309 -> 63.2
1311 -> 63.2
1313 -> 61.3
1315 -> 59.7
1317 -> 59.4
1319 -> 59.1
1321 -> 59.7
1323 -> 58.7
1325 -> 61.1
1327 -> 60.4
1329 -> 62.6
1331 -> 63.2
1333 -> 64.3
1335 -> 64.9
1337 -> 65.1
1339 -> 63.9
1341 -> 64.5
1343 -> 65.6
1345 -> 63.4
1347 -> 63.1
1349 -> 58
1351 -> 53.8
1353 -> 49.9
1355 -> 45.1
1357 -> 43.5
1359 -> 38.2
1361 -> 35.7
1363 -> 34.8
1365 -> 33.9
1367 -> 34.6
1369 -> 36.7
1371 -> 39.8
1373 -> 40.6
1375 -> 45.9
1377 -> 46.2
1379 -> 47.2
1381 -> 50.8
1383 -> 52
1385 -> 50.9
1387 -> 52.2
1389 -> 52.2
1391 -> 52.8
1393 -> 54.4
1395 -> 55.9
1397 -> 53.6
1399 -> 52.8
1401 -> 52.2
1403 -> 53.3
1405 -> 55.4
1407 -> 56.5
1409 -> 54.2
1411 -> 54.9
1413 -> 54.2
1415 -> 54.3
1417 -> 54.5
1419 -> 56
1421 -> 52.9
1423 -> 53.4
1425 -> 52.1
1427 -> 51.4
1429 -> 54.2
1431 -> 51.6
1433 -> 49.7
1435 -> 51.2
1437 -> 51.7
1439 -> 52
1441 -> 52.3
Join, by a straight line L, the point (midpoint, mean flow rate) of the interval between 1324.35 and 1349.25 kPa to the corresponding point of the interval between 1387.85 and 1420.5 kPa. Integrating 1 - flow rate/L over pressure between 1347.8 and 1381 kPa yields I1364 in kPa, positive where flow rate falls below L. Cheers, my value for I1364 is 9.18 kPa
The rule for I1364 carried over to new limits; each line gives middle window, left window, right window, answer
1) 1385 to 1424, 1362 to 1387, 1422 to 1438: -4.9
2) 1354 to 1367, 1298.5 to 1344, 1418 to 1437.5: 4.5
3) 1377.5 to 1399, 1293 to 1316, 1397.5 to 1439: 1.4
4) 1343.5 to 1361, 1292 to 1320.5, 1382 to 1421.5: 2.0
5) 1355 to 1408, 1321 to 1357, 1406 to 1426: 9.1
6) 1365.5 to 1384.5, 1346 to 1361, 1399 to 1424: 2.8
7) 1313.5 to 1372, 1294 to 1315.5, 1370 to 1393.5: 2.1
